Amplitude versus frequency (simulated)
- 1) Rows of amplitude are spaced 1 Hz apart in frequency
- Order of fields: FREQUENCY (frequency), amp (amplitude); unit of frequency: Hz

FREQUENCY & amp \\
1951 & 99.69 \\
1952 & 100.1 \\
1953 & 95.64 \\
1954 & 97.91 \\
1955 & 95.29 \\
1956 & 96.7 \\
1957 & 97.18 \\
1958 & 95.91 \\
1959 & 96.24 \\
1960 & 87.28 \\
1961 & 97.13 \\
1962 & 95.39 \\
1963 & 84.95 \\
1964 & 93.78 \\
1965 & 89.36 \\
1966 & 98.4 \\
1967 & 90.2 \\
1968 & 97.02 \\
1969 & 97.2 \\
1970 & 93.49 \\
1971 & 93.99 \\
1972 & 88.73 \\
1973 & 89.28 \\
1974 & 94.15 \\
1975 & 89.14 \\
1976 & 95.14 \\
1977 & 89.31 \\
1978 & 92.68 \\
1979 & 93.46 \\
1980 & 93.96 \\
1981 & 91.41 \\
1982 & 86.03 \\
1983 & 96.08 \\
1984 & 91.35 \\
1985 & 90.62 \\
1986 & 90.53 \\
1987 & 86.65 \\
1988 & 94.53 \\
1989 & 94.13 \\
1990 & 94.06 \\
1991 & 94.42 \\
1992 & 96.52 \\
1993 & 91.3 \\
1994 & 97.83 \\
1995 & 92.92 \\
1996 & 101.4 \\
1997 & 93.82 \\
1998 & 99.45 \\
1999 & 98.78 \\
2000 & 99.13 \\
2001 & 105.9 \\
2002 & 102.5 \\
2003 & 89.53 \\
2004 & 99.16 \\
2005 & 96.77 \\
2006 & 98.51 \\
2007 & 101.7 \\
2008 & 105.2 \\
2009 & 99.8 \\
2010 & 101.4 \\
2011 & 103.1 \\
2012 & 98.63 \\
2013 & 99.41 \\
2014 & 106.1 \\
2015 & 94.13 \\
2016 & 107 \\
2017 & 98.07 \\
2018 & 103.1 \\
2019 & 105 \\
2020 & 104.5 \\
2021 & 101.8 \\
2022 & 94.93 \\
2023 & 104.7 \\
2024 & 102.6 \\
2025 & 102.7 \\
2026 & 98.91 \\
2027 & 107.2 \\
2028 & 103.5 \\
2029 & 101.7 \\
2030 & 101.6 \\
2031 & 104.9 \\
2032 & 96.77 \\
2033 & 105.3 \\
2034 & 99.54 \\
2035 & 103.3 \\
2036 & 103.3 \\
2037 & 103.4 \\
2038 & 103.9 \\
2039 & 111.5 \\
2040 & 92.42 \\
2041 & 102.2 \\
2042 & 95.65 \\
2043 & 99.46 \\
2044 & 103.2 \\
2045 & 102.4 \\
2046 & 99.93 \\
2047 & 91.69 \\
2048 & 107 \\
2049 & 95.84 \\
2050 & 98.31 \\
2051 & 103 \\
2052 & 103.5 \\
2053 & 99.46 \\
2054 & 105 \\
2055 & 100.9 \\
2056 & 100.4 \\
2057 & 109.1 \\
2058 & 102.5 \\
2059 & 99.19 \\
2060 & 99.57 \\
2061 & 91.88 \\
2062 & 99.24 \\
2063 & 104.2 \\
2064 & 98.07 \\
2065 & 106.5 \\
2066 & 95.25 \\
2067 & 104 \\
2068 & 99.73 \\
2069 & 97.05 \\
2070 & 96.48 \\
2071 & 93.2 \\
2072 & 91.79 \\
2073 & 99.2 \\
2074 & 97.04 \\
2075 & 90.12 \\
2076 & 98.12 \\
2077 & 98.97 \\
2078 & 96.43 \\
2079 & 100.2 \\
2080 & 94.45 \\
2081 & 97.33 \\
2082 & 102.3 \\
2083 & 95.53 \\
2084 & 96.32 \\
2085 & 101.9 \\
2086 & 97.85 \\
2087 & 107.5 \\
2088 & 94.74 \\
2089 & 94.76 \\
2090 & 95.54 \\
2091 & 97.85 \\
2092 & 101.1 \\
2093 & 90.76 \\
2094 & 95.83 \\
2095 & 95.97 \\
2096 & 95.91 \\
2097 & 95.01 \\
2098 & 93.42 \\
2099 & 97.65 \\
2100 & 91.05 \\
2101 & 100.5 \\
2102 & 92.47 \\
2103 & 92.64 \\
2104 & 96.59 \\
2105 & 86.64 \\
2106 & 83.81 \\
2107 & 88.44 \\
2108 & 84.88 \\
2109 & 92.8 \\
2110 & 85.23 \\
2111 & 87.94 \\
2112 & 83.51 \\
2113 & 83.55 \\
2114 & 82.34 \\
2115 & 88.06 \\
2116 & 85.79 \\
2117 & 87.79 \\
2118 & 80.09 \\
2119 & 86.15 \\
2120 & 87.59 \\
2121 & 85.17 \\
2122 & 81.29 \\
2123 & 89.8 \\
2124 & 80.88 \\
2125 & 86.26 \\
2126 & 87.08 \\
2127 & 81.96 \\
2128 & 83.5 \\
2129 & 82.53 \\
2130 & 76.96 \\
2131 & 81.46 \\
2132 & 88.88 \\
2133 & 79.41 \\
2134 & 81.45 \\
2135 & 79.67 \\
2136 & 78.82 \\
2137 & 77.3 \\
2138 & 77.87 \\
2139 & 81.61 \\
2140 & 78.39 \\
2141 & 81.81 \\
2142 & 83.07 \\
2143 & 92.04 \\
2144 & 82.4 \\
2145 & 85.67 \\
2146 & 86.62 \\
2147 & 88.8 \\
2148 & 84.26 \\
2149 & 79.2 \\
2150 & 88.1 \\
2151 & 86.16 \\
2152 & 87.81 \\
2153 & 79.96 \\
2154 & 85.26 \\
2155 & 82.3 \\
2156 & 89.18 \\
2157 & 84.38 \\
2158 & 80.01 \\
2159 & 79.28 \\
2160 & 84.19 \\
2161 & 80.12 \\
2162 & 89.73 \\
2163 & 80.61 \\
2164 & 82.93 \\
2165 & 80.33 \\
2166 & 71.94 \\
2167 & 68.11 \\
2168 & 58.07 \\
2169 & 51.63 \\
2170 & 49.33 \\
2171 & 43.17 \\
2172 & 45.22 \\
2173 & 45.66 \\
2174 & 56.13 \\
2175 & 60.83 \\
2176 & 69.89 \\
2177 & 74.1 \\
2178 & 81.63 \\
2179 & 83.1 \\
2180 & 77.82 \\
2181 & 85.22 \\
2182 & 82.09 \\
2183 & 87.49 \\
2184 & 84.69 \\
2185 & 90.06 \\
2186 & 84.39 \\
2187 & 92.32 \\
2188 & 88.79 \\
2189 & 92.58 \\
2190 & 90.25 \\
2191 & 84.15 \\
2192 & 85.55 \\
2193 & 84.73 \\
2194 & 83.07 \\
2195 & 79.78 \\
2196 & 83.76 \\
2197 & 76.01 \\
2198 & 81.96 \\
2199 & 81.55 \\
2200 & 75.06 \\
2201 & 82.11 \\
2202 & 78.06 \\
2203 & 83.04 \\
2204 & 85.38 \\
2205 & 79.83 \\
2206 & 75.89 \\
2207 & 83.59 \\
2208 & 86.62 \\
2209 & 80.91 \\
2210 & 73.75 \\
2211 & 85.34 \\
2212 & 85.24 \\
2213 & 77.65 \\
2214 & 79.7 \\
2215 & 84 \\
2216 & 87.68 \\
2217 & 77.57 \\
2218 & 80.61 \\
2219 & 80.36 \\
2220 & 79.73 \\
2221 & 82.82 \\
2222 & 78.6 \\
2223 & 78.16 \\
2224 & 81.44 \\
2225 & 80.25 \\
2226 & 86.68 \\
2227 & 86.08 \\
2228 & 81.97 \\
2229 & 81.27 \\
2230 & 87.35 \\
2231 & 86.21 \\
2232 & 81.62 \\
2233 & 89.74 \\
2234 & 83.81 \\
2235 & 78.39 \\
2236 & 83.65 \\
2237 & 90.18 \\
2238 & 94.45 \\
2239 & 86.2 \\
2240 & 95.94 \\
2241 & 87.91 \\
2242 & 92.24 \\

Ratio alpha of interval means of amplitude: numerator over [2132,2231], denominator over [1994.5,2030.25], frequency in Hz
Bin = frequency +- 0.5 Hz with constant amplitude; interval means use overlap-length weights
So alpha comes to 0.79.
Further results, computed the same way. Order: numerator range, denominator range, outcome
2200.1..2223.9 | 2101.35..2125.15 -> 0.93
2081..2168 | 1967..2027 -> 0.90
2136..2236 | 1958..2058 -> 0.82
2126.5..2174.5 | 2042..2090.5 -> 0.78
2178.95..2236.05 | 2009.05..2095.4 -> 0.83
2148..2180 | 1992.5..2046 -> 0.73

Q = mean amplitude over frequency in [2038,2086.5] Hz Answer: 99.3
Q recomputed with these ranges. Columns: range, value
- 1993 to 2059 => 101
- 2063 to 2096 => 97.6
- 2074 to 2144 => 89.4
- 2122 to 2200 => 79.6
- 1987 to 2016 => 98.2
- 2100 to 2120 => 87.9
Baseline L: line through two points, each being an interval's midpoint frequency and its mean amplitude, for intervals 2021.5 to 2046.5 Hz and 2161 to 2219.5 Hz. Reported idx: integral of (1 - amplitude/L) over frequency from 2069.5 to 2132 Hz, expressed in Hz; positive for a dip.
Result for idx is 0.2 Hz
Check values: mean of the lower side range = 102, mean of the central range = 91.4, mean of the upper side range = 77.8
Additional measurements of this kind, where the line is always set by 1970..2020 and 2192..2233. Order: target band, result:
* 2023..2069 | -4.17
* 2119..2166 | 1.76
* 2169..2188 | 2.76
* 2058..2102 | -3.30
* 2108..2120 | 0.35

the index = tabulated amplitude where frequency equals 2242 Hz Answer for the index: 92.24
